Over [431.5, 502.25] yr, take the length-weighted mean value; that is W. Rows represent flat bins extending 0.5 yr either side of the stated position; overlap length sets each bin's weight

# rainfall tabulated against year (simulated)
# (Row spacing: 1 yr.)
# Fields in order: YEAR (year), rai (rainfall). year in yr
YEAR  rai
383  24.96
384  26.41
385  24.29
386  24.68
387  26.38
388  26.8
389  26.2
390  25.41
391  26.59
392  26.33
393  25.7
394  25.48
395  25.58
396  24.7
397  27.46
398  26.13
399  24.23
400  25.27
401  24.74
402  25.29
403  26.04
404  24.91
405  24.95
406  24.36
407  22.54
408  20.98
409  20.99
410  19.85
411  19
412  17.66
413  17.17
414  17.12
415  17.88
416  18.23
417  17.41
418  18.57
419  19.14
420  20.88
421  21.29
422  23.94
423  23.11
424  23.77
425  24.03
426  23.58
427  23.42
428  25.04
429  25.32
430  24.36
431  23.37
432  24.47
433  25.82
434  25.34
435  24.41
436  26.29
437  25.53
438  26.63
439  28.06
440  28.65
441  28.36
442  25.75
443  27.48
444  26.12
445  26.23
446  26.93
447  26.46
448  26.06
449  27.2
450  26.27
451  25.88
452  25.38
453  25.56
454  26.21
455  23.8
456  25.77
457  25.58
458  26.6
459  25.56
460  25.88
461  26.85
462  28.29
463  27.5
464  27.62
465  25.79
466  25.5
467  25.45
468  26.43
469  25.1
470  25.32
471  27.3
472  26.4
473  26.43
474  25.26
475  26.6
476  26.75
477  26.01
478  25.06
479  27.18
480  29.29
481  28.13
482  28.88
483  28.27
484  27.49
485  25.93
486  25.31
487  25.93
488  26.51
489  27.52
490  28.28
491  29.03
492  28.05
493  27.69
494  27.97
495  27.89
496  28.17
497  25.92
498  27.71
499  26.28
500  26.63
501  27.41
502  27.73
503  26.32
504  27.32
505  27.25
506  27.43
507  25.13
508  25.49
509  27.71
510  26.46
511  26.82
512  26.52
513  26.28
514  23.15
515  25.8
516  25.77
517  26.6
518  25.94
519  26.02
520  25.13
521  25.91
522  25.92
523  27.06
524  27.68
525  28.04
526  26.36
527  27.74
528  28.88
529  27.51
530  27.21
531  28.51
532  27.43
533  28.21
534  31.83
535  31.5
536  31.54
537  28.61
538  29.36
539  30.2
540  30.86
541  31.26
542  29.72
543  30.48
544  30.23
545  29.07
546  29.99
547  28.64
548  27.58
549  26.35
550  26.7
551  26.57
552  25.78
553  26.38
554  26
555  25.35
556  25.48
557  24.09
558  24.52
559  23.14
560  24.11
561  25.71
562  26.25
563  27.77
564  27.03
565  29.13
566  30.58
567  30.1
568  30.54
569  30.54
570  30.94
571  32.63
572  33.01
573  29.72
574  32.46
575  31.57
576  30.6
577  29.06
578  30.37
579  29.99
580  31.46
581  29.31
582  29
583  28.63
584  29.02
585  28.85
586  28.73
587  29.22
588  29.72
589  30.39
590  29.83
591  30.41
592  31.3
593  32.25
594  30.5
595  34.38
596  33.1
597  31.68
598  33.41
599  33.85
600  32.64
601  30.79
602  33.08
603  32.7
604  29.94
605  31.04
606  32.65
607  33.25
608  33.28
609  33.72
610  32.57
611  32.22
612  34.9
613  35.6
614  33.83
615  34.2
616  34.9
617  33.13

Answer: 26.6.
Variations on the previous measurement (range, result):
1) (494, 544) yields 27.6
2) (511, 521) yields 25.8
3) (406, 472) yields 24.3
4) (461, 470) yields 26.4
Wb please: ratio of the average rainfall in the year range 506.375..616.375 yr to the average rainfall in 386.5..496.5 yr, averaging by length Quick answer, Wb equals 1.16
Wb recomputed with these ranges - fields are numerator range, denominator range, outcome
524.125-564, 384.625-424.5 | 1.21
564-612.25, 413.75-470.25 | 1.26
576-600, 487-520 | 1.14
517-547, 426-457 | 1.10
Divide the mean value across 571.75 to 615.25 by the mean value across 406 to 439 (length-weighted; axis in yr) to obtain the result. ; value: 1.42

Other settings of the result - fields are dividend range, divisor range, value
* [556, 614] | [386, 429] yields 1.32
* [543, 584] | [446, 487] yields 1.08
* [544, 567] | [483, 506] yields 0.98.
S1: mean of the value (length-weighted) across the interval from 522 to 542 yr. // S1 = 28.9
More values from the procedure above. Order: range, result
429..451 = 26.2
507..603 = 28.7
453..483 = 26.4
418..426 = 22.2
